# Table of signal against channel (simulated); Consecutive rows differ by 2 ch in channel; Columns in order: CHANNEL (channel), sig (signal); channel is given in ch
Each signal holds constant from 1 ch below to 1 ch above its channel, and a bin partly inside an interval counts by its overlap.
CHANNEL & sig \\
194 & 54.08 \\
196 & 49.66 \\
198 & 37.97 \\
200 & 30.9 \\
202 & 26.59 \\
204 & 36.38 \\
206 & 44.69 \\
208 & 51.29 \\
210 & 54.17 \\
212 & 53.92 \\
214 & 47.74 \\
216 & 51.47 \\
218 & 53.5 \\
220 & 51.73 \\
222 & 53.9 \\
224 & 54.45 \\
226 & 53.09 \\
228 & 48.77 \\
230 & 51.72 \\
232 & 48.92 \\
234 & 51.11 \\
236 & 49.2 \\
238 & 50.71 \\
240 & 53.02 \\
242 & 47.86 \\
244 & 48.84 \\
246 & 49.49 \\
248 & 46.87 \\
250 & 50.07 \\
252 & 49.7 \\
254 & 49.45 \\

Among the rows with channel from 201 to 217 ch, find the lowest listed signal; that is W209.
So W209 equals 26.59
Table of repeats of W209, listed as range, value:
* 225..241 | 48.77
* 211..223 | 47.74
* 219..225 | 51.73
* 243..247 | 48.84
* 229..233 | 48.92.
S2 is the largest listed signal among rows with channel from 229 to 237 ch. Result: 51.72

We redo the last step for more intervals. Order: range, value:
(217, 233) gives 54.45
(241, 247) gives 49.49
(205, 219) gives 54.17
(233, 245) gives 53.02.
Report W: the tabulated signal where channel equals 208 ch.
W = 51.29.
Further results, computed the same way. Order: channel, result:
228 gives 48.77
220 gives 51.73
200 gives 30.9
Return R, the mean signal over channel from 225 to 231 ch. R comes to 51.2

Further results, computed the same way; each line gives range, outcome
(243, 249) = 48.4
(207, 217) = 51.7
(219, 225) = 53.4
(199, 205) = 31.3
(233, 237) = 50.2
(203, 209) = 44.1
